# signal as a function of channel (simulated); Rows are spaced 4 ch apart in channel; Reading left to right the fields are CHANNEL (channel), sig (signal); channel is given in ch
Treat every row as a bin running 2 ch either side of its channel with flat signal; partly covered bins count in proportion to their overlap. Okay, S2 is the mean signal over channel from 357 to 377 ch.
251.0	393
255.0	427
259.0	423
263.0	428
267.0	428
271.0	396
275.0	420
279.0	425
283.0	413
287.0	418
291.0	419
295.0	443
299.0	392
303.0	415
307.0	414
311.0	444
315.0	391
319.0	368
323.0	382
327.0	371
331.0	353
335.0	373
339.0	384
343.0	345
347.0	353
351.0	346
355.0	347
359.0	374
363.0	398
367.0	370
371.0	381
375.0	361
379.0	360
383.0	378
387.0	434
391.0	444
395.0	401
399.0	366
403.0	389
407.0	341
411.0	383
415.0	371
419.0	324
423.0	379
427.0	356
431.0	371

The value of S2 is 377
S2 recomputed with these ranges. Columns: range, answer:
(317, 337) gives 369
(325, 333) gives 362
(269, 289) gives 414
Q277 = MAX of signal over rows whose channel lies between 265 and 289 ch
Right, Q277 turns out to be 428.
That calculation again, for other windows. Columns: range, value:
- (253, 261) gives 427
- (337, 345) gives 384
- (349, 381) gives 398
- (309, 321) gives 444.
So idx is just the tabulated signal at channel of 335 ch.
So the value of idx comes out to 373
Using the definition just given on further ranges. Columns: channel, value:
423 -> 379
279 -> 425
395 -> 401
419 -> 324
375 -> 361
